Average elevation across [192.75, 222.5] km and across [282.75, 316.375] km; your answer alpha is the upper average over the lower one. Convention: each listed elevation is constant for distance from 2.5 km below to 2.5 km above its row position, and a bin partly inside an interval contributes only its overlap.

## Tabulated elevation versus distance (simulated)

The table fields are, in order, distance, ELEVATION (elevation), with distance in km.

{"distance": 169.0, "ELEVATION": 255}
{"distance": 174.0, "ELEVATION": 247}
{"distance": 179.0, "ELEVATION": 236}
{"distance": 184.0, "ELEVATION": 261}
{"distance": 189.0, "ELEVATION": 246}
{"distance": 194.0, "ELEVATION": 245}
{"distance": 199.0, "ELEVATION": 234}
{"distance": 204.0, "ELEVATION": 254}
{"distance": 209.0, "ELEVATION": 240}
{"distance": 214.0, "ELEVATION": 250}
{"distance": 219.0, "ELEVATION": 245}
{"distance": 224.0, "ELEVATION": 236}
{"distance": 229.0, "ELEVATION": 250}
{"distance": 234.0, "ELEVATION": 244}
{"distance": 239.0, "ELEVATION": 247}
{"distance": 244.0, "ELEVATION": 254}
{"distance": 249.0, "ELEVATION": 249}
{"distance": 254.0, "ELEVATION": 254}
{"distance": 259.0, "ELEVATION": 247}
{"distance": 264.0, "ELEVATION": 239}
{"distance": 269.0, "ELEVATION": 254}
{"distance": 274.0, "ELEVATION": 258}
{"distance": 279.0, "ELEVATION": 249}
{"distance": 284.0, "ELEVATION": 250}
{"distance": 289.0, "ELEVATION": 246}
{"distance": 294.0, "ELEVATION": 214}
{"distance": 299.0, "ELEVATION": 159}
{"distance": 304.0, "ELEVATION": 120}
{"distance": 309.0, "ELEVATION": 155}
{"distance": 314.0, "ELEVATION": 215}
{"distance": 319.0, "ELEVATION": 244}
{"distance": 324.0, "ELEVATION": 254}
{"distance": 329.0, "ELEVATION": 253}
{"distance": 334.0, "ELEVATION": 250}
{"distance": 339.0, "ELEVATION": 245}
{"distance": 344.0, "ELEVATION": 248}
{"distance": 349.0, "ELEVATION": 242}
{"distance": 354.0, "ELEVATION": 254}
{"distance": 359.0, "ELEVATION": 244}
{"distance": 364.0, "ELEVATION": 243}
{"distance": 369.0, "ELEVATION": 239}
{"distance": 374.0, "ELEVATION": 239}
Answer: 0.79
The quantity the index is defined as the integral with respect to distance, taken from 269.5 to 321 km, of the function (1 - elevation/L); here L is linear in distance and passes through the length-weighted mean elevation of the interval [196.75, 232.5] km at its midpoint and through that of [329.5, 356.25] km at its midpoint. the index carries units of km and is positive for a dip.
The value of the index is 7.16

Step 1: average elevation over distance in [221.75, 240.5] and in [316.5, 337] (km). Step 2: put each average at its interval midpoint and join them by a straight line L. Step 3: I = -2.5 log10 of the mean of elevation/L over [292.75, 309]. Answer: 0.48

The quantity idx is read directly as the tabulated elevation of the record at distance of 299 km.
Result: 159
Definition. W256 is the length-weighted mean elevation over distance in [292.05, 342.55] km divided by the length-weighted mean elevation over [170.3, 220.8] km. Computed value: 0.86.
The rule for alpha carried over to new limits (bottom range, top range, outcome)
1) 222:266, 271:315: 0.84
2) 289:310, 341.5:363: 1.43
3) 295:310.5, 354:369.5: 1.62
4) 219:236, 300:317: 0.68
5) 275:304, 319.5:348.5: 1.15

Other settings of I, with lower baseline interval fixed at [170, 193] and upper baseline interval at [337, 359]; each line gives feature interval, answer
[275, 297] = 0.04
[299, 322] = 0.33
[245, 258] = -0.02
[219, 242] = 0.01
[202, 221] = 0.00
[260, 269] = 0.01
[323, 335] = -0.02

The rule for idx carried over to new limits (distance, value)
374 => 239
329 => 253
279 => 249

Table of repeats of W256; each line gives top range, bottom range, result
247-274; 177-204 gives 1.02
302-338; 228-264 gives 0.87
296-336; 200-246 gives 0.84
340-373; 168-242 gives 1.00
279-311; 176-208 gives 0.80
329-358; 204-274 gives 1.00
